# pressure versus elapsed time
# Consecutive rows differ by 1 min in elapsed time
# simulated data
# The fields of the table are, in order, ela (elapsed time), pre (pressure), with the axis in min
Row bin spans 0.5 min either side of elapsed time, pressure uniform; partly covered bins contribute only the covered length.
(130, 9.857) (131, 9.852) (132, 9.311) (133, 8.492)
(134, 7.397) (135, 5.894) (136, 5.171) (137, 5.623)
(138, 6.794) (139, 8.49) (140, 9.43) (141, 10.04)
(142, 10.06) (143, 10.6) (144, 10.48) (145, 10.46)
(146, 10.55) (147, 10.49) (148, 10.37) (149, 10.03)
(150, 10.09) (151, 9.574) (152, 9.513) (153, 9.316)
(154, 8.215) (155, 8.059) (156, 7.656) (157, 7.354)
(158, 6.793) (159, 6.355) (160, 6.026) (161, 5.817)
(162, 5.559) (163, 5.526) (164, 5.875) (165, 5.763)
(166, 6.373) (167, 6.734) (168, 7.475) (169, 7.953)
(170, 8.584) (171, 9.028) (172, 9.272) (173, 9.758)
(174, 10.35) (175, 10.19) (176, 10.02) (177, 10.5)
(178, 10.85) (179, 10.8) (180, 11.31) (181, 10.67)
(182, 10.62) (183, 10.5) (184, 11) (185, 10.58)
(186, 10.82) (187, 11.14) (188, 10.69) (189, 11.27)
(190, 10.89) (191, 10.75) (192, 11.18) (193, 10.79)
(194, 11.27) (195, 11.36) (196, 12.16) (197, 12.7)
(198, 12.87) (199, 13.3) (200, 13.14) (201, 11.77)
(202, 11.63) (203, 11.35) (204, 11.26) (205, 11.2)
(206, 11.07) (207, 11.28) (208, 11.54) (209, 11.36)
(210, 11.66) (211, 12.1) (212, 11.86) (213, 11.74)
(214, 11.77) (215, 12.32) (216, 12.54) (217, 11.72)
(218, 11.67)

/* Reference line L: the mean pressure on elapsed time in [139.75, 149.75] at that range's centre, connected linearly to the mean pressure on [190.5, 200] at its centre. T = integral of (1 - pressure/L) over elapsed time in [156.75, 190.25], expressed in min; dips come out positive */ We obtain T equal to 7.02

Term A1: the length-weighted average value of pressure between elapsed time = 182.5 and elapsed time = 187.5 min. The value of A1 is 10.8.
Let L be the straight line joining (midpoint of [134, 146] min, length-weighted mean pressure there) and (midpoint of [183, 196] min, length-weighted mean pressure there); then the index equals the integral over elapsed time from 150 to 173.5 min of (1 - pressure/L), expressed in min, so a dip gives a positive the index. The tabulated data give 5.0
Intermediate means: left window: 8.5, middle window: 7.56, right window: 11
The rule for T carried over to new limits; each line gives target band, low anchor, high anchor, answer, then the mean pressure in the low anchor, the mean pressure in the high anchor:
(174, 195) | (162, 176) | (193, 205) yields -1.8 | 7.91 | 12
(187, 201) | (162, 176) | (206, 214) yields -2.1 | 7.91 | 11.6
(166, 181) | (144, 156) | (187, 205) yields 1.8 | 9.64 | 11.6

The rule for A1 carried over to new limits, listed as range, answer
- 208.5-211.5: 11.7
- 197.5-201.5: 12.8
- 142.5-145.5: 10.5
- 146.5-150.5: 10.2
